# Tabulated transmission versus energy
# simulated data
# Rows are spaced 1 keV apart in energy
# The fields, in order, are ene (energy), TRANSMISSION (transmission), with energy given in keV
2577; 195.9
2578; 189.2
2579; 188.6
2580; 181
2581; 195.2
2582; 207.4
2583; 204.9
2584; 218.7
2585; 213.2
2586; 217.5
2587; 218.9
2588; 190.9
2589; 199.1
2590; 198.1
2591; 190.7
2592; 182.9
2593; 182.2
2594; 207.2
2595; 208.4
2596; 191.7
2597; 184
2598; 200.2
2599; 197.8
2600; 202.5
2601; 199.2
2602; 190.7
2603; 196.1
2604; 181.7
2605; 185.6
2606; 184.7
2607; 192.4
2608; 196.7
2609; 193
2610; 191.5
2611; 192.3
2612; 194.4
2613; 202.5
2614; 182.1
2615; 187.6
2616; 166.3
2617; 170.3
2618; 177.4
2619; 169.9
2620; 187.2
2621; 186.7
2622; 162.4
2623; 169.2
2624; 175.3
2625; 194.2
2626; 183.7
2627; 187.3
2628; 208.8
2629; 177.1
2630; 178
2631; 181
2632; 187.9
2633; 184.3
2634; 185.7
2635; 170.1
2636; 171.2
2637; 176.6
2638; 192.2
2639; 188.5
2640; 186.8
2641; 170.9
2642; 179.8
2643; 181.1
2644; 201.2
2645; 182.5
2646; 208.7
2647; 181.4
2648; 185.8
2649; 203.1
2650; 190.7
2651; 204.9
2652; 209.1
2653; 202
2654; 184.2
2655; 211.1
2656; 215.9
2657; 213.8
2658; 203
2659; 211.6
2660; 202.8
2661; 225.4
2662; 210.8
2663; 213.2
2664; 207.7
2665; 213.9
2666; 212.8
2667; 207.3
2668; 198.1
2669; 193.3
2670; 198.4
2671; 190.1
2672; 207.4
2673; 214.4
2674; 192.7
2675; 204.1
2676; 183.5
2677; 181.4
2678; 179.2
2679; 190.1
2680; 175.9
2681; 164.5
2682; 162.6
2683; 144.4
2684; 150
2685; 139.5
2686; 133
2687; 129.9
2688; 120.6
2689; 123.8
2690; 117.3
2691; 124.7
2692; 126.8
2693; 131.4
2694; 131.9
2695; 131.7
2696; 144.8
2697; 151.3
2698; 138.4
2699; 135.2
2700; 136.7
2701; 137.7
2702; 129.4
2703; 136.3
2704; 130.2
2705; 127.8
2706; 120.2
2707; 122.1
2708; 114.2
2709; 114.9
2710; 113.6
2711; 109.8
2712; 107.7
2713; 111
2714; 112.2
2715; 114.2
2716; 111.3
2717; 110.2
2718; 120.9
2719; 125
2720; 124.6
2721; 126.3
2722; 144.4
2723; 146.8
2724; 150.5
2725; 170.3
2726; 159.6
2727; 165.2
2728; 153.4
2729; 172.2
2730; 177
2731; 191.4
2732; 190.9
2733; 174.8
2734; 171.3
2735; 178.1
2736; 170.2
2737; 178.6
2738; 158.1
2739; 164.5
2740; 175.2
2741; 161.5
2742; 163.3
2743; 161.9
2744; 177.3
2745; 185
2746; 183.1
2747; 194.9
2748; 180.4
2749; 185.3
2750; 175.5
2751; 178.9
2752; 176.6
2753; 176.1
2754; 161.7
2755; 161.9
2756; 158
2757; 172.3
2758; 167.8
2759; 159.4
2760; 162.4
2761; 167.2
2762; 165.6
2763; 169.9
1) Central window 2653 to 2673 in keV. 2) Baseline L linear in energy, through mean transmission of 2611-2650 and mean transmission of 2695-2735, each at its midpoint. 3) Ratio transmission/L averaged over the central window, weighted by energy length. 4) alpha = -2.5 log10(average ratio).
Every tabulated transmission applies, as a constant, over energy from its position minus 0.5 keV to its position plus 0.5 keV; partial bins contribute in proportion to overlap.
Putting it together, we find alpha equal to -0.23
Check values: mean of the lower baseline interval 184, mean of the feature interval 206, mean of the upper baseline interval 139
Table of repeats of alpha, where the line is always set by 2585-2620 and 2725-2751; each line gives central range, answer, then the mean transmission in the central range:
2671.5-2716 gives 0.258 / 142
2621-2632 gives 0.039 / 182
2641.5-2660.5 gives -0.073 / 199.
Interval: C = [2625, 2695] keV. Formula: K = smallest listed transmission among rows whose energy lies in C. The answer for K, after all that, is 117.3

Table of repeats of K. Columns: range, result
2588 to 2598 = 182.2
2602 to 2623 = 162.4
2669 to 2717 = 107.7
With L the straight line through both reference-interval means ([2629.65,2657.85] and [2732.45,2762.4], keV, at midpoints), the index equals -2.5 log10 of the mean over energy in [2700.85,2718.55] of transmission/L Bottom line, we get 0.44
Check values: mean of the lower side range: 191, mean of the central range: 119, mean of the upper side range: 172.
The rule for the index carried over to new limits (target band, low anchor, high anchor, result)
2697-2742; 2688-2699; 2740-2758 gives 0.07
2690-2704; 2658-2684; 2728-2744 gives 0.35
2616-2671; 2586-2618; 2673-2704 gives -0.13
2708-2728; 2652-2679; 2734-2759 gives 0.38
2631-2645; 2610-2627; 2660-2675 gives 0.05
